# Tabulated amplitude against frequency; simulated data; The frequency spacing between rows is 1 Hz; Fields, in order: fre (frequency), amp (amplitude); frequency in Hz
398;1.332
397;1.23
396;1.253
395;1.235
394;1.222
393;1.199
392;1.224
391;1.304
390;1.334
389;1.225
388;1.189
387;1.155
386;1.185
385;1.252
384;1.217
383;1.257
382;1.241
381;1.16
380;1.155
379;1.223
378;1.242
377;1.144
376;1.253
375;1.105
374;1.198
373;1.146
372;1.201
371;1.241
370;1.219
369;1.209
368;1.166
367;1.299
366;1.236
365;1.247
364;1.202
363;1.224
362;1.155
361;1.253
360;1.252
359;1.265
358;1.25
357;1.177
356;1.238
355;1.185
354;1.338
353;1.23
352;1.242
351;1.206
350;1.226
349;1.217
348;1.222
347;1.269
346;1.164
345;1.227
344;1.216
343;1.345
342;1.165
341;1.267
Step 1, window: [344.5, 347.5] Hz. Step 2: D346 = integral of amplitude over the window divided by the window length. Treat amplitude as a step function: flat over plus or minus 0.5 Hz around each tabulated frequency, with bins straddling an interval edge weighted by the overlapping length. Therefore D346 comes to 1.22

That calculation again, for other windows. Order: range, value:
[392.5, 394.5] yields 1.21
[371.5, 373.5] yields 1.17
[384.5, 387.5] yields 1.2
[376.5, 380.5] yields 1.19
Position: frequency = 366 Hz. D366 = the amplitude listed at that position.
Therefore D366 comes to 1.236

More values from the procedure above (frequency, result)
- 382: 1.241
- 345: 1.227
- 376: 1.253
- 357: 1.177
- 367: 1.299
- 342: 1.165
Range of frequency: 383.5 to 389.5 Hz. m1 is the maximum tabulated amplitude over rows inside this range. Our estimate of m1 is 1.252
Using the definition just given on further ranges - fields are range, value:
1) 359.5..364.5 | 1.253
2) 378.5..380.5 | 1.223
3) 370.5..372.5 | 1.241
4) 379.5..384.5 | 1.257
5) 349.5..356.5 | 1.338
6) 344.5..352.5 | 1.269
